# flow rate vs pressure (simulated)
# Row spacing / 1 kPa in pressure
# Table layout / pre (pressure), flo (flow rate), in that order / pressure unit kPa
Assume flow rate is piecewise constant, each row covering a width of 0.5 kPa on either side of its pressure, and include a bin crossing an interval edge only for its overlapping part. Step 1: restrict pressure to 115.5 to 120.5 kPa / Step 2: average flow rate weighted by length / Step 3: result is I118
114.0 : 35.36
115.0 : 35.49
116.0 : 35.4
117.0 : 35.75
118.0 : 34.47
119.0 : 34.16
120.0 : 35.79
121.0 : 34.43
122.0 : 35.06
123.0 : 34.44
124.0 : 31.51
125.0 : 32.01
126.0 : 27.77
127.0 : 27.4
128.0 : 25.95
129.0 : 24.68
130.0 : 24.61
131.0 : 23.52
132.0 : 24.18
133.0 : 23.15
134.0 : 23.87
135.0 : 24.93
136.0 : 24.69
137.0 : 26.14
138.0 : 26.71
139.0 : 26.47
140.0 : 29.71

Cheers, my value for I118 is 35.1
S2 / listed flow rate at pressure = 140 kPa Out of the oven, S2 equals 29.71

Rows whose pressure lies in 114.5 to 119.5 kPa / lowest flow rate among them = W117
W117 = 34.16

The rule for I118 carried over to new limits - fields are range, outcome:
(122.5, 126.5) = 31.4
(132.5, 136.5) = 24.2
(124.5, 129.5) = 27.6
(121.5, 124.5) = 33.7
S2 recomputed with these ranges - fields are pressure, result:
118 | 34.47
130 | 24.61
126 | 27.77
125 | 32.01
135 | 24.93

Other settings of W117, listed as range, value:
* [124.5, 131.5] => 23.52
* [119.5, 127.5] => 27.4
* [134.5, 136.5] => 24.69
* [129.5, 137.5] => 23.15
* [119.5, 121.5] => 34.43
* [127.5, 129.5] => 24.68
